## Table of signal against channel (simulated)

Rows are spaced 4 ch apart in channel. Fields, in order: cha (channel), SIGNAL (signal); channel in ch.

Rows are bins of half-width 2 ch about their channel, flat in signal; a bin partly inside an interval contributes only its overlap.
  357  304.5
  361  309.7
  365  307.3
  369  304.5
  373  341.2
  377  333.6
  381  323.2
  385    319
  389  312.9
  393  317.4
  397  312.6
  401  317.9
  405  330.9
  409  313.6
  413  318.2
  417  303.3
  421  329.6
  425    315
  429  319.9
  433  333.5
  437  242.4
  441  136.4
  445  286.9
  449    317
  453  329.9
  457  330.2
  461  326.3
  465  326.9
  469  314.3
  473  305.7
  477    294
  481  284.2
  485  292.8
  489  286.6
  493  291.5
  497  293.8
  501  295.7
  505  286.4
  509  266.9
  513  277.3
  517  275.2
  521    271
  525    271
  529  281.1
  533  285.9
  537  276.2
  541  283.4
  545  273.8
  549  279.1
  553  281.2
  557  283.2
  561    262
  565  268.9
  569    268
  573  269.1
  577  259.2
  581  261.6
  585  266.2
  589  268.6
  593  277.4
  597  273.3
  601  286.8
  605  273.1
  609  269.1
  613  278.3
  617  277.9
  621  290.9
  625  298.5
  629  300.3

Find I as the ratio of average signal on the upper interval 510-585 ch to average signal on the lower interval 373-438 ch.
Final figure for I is 0.9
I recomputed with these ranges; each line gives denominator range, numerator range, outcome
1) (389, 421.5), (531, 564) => 0.88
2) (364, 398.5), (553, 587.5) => 0.84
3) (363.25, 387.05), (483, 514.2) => 0.89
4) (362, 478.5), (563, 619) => 0.88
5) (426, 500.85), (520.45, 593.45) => 0.92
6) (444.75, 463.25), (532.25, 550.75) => 0.87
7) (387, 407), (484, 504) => 0.92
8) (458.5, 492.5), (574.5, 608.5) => 0.89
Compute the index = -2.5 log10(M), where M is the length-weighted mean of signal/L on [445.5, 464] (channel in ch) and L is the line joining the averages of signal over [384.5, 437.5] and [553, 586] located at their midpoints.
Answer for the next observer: -0.07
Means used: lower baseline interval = 315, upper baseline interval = 268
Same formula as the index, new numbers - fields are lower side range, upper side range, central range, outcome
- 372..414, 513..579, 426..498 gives 0.02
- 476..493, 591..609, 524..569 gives 0.02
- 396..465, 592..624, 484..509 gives 0.02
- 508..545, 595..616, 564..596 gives 0.04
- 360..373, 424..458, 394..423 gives -0.07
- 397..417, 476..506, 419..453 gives 0.08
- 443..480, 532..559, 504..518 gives 0.07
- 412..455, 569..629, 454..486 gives -0.08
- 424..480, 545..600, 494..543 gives 0.01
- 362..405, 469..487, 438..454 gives 0.16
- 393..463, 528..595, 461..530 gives -0.01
